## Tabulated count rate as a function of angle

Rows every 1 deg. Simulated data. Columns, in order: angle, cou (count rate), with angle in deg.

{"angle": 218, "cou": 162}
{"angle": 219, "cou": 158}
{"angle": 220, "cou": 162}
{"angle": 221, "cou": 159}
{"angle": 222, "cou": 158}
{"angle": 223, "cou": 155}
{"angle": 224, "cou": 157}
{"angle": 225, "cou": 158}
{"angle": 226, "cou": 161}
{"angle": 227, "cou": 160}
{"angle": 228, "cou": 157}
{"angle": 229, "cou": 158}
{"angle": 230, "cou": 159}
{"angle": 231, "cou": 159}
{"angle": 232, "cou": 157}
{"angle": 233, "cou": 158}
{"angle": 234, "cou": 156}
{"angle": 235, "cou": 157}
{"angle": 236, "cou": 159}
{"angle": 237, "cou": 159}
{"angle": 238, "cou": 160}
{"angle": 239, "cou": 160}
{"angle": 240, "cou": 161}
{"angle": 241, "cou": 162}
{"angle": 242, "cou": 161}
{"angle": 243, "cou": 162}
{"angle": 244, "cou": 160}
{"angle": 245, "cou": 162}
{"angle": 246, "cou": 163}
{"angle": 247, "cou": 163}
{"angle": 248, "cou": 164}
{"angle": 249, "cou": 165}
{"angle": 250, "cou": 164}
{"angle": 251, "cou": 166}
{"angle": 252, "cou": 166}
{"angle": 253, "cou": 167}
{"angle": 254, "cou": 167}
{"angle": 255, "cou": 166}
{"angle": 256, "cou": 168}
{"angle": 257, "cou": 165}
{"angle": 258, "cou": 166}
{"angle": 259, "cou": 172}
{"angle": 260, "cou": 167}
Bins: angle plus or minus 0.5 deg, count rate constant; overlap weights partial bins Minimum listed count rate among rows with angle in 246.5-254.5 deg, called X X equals 163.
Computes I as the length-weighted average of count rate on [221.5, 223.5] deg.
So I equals 156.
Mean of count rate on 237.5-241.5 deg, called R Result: 161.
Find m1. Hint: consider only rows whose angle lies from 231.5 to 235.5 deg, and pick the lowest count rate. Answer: 156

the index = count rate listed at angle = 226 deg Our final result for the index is 161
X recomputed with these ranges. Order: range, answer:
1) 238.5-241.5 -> 160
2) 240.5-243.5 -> 161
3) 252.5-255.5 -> 166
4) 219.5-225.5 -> 155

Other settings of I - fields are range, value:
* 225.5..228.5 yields 159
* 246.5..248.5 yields 164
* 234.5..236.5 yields 158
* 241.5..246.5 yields 162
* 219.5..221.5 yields 160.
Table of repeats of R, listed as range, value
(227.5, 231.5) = 158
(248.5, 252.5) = 165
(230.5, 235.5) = 157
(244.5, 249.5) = 163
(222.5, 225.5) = 157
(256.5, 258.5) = 166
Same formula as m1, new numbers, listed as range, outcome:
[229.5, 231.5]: 159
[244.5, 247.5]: 162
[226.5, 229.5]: 157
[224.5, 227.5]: 158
